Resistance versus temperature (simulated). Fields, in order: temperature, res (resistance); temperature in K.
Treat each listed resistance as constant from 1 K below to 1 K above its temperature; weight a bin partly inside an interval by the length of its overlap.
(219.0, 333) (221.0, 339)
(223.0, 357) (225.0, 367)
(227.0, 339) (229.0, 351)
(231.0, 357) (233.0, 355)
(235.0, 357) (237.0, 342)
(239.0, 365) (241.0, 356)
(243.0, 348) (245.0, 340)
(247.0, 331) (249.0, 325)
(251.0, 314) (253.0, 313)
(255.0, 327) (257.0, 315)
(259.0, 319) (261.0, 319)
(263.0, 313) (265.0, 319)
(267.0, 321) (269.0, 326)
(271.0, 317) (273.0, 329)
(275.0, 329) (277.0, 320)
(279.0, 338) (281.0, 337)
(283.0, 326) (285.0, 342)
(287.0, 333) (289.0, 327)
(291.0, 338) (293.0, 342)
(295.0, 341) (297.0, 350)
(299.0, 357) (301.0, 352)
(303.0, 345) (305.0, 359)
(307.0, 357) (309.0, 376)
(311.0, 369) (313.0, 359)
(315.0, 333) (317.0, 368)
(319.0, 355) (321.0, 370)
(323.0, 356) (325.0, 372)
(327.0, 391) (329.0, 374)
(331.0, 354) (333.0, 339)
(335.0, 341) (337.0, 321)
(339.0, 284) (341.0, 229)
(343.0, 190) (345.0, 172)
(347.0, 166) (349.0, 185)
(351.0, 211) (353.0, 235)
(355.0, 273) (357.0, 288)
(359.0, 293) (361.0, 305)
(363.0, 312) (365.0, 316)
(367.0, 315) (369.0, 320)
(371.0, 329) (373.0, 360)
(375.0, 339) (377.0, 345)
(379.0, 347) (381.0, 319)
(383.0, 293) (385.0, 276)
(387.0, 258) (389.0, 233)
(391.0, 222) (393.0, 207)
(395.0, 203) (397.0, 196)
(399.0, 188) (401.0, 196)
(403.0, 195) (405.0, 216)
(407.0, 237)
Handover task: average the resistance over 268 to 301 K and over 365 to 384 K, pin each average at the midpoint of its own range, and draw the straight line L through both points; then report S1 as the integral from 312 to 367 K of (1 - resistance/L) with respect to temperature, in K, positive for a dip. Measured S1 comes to 5.22 K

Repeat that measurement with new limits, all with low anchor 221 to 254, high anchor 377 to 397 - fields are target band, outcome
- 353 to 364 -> -0.41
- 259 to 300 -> -1.22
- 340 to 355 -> 4.27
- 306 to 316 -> -1.78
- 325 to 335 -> -2.34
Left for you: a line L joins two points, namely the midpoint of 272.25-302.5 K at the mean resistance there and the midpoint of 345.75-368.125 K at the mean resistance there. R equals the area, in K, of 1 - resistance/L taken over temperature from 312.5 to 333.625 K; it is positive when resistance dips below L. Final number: -4.41 K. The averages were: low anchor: 338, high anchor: 263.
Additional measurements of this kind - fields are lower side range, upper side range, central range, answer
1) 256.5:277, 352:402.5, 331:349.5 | 2.4 K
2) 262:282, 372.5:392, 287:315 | -2.9 K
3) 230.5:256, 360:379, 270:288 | 0.4 K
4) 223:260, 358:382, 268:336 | -3.0 K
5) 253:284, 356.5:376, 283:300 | -1.0 K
